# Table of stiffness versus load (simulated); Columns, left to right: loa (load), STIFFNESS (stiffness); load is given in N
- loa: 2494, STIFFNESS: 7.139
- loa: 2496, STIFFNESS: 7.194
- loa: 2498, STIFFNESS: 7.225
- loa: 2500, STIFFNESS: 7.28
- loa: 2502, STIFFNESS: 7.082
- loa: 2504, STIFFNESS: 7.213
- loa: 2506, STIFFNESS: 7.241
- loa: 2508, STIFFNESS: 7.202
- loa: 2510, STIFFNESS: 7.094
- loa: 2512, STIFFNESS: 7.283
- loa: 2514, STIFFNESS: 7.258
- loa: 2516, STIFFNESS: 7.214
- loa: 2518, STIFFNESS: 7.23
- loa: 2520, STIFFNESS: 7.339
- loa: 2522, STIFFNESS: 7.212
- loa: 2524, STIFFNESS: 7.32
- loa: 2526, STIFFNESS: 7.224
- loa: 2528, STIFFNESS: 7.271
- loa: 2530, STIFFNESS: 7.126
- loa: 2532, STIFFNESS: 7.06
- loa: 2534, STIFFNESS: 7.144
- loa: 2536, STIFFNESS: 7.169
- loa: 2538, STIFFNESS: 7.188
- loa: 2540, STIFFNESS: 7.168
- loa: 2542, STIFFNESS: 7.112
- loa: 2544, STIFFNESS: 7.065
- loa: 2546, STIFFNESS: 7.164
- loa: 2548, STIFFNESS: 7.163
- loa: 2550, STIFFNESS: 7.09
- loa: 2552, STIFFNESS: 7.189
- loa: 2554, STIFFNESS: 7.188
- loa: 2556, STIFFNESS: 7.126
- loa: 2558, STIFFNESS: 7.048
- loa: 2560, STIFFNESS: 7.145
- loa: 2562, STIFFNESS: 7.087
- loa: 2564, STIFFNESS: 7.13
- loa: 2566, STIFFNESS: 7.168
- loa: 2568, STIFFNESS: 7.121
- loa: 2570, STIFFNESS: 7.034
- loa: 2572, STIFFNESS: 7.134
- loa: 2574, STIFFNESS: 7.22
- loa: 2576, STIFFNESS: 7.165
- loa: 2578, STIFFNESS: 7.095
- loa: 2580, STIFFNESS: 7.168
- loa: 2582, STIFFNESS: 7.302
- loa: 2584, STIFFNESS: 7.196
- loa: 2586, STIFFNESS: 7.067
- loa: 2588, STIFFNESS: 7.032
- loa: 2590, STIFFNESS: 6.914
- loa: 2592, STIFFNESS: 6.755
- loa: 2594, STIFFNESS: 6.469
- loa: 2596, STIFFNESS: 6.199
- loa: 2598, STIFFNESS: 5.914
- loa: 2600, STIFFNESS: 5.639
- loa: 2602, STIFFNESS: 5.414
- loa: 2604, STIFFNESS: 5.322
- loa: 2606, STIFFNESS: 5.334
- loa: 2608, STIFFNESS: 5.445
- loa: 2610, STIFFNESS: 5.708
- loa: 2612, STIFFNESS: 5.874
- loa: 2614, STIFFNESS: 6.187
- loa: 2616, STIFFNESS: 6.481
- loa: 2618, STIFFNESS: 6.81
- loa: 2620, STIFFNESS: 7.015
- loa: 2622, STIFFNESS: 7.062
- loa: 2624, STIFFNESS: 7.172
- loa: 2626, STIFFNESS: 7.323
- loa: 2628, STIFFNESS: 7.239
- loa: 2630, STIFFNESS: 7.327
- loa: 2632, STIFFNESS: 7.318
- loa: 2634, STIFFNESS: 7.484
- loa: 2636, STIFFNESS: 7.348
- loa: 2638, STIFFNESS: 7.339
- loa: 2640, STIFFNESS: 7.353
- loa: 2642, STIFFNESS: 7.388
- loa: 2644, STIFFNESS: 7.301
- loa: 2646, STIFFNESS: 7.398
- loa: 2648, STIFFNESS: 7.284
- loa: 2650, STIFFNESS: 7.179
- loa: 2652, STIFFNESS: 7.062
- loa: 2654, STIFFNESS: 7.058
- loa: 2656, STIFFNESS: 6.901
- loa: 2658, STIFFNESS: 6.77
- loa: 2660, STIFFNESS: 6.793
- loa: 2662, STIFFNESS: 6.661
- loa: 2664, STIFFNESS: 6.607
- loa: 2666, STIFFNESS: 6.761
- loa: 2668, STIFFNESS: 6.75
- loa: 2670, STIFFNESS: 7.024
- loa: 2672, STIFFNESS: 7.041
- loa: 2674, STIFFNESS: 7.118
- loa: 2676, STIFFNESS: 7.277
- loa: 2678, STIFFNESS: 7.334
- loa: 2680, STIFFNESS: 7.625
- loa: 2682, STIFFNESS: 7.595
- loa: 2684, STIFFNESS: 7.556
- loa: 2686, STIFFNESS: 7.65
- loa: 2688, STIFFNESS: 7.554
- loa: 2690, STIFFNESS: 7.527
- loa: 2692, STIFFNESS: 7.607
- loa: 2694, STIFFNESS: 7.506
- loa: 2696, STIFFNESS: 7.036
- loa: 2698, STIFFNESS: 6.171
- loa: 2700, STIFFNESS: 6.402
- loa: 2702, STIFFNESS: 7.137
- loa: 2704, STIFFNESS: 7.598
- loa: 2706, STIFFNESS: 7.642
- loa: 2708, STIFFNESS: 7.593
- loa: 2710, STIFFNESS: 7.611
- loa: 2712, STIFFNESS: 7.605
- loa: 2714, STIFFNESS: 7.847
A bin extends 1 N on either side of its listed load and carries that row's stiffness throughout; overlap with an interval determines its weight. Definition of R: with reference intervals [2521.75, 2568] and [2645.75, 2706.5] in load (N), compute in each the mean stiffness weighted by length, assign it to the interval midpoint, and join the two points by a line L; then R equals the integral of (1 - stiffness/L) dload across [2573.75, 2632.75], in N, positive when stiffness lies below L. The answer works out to 4.6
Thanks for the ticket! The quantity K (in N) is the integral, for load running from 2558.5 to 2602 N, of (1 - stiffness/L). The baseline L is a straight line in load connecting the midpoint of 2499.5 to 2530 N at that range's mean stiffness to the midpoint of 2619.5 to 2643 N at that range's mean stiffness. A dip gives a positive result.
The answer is 2.3 N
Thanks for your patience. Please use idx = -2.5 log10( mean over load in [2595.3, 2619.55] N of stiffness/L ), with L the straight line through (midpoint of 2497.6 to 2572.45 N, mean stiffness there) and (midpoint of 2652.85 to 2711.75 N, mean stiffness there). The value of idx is 0.22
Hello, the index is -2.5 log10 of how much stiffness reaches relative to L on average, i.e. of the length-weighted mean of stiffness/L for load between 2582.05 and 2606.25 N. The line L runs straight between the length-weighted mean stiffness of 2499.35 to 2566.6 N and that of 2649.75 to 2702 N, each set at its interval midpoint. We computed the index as 0.129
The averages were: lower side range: 7.18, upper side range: 7.1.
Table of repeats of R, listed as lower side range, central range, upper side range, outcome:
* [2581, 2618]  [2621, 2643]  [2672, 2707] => -2.23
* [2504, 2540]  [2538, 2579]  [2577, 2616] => -2.18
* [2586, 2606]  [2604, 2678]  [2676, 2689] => 0.05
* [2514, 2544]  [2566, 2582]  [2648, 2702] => 0.05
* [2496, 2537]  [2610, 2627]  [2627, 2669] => 1.08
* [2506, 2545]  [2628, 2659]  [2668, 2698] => 0.25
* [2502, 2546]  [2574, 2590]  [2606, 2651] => -0.22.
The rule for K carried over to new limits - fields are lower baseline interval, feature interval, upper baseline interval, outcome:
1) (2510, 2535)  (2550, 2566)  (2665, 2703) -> 0.18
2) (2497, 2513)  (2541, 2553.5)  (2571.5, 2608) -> -0.48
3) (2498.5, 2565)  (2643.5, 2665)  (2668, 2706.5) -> 0.75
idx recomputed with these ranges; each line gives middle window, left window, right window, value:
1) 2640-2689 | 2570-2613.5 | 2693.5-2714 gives -0.03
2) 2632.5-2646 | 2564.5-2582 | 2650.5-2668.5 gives -0.07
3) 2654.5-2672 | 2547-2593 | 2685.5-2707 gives 0.06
